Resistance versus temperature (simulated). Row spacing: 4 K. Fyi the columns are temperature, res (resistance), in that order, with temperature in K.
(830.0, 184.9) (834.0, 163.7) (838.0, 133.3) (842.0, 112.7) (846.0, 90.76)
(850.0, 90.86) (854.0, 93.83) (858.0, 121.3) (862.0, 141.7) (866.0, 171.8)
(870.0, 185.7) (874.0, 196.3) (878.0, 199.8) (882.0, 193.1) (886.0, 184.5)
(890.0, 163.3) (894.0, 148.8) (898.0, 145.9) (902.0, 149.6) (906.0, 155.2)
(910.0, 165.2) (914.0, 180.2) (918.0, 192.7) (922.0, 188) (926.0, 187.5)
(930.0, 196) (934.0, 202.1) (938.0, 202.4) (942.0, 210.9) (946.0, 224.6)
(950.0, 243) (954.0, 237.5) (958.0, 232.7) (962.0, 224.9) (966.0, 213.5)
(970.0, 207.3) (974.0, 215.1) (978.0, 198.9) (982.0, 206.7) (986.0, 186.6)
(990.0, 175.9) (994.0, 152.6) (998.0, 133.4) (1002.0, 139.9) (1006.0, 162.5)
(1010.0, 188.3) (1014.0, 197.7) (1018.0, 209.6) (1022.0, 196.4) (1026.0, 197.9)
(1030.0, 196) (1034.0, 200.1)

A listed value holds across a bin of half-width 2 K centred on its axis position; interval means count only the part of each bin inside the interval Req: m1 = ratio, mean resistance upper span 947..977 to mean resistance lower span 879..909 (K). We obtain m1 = 1.4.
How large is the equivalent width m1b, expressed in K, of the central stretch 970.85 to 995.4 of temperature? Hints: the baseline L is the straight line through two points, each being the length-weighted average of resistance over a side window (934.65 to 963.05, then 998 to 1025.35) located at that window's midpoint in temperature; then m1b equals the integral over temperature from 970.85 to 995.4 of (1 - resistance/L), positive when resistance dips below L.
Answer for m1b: 1.1 K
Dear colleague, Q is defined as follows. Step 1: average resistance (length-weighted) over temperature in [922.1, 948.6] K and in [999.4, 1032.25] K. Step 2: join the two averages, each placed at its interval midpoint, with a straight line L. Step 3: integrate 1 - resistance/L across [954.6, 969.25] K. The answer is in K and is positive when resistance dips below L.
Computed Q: -1.9 K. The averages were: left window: 204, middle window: 224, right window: 185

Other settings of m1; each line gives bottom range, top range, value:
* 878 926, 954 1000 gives 1.15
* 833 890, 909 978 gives 1.40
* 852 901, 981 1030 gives 1.11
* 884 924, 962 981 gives 1.26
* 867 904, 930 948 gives 1.20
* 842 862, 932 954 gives 2.09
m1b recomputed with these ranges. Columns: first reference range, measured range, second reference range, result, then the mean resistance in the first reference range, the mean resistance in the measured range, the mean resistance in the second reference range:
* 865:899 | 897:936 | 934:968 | 4.6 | 178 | 177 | 222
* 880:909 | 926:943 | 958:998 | -2.0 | 163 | 201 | 196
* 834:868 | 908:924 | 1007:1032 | -3.3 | 122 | 182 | 196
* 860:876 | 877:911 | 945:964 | 4.4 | 174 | 166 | 233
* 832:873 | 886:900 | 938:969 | 1.0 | 132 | 157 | 225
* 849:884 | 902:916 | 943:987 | 1.4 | 157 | 164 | 218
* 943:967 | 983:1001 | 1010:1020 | 4.1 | 229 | 163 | 201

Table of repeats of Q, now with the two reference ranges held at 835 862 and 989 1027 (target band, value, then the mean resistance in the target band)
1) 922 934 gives -4.2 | 193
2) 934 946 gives -4.9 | 209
